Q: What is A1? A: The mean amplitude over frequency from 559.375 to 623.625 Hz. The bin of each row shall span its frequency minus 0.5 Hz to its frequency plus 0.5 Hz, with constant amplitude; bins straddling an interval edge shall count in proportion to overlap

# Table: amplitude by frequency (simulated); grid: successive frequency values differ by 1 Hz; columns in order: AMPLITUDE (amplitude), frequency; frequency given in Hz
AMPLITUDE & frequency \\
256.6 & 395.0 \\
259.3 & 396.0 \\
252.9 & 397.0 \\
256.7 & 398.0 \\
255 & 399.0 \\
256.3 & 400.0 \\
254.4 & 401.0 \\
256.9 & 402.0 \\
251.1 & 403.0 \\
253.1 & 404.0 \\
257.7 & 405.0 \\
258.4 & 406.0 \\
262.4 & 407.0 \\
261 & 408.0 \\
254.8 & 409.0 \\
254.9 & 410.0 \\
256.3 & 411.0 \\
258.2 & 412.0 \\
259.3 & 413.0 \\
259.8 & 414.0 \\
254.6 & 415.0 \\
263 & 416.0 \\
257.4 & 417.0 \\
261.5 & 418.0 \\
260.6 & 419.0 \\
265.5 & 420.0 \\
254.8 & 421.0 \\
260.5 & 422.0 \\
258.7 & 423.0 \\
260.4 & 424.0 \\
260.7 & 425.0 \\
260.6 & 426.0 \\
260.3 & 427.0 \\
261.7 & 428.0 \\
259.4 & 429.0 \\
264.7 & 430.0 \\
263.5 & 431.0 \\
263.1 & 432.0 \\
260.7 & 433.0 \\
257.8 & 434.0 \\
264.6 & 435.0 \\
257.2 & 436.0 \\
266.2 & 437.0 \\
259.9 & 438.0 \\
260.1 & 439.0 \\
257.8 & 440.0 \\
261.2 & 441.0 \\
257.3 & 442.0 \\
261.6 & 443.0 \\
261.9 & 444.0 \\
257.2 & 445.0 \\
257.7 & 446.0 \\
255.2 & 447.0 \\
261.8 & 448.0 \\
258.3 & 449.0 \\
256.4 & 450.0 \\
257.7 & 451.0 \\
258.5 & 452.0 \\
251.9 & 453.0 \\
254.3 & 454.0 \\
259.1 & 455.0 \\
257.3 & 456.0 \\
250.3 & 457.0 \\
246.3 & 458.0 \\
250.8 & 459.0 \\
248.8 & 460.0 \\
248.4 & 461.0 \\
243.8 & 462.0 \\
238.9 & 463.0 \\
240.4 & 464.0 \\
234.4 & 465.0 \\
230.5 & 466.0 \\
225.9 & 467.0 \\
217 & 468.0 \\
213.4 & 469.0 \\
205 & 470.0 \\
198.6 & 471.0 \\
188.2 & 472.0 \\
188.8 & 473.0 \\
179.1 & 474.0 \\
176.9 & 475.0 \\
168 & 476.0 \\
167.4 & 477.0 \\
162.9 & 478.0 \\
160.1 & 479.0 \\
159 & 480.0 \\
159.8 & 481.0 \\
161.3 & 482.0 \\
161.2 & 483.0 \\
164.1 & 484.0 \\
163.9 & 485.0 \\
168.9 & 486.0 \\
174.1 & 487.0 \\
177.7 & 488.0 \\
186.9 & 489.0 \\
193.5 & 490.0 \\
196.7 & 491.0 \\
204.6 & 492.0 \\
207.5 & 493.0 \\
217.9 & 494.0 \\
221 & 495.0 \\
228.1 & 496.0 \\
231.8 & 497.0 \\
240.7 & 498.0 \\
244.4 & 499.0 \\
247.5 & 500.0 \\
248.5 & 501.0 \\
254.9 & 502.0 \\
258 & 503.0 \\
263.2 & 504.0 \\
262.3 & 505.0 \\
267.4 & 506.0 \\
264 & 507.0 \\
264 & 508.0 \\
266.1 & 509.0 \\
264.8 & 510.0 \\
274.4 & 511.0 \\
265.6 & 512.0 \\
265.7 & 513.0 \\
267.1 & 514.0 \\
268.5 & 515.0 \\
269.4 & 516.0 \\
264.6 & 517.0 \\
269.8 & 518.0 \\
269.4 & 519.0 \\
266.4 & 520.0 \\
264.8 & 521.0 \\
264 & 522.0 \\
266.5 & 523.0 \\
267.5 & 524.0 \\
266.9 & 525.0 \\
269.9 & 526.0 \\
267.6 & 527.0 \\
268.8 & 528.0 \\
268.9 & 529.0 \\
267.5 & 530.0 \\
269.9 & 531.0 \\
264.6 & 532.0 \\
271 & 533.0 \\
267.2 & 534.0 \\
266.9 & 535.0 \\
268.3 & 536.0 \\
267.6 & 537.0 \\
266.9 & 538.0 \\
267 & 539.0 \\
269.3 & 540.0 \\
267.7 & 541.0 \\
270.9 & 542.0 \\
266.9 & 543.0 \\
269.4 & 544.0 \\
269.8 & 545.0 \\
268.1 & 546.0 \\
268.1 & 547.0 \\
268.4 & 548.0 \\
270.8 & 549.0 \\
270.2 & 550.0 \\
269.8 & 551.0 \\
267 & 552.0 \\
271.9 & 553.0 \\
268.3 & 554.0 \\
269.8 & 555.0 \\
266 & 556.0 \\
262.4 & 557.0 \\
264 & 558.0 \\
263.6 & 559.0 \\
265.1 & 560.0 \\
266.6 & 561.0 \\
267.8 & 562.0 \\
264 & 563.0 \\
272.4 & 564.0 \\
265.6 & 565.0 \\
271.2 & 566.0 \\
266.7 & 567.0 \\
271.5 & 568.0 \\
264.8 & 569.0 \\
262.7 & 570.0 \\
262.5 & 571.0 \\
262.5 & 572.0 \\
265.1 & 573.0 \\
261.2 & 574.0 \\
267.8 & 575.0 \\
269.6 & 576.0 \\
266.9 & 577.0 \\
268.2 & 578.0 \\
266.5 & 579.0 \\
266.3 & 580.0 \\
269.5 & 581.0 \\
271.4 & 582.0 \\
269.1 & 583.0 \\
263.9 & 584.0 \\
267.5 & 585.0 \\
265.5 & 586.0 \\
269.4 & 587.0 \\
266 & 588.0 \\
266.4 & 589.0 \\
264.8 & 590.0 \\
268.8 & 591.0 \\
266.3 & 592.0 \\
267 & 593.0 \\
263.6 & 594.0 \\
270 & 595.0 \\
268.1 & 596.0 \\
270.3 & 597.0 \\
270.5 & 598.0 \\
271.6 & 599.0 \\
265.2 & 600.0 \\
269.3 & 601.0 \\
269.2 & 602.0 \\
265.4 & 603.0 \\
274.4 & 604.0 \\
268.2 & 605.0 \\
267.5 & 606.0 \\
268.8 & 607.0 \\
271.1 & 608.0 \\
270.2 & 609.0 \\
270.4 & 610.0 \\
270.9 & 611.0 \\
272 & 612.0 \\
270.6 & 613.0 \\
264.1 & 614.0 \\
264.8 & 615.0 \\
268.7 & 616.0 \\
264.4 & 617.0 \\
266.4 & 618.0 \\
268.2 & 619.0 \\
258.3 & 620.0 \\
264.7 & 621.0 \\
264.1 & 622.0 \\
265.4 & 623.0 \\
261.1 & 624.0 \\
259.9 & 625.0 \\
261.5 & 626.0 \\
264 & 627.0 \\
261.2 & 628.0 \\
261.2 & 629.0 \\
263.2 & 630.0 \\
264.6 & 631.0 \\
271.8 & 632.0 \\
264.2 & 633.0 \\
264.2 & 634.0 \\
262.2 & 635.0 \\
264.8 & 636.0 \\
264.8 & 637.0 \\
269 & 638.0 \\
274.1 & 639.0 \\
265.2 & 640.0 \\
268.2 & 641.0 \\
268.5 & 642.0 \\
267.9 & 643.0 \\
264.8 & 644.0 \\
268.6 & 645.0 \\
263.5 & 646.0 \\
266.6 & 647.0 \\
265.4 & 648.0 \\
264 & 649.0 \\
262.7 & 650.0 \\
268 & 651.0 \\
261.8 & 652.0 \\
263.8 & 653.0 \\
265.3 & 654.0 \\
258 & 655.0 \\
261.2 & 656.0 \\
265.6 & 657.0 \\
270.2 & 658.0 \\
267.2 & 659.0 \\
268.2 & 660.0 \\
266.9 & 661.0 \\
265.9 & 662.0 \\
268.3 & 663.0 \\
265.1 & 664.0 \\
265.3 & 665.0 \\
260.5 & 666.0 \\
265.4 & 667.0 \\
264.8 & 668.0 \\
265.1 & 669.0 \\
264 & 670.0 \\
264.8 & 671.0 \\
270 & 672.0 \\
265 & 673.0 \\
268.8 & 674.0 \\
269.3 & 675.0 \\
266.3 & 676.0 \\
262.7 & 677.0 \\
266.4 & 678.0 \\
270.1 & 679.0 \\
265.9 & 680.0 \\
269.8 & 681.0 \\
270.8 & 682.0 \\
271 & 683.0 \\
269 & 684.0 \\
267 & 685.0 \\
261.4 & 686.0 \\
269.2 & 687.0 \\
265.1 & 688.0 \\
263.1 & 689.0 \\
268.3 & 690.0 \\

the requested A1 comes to 267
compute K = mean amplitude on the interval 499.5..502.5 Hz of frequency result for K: 250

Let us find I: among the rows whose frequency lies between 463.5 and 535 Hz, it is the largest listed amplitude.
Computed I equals 274.4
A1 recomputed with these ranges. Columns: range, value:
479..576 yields 251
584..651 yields 267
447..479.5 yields 225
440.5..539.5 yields 237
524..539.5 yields 268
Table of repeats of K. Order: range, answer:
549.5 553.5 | 270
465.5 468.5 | 224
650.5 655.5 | 263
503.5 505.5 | 263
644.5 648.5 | 266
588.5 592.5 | 267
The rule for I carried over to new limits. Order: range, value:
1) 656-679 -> 270.2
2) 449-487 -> 259.1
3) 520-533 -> 271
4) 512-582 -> 272.4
